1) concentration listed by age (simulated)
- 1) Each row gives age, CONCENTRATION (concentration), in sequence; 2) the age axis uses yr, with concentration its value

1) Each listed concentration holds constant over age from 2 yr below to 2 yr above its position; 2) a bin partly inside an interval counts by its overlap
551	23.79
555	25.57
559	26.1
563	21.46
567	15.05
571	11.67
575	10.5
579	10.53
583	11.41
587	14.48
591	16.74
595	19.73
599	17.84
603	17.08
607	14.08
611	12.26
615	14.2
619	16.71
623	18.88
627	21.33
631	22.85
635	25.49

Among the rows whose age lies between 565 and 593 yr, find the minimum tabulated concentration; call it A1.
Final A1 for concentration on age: 10.5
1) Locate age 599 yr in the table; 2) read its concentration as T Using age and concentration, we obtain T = 17.84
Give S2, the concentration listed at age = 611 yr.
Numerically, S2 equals 12.26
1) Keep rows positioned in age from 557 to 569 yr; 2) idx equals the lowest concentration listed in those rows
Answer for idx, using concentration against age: 15.05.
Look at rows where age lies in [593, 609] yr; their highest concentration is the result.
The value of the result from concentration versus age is 19.73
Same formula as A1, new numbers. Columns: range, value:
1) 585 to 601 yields 14.48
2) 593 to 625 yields 12.26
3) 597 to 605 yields 17.08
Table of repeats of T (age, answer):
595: 19.73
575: 10.5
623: 18.88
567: 15.05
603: 17.08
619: 16.71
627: 21.33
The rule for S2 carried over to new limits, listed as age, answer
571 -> 11.67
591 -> 16.74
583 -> 11.41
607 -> 14.08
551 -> 23.79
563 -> 21.46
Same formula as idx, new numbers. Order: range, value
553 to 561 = 25.57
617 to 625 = 16.71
